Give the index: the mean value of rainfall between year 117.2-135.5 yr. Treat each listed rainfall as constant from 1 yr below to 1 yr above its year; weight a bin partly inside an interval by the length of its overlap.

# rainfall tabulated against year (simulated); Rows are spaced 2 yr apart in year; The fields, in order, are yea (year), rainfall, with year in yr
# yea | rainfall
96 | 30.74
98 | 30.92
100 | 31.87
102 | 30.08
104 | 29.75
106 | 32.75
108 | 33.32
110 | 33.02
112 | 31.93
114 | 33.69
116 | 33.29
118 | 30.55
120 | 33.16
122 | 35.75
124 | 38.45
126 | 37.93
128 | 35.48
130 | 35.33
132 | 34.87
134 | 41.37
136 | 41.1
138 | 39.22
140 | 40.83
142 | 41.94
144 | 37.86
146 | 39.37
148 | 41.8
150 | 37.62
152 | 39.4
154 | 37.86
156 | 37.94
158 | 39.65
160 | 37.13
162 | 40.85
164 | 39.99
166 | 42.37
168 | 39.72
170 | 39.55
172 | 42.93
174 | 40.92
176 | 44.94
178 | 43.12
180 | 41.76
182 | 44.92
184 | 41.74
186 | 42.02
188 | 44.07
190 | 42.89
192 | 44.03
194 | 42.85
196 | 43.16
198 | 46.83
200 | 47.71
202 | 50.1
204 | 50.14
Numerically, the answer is 36.1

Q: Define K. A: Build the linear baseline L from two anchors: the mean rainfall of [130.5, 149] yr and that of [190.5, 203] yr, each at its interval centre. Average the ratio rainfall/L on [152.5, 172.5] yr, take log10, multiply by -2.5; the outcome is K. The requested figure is 0.063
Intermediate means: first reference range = 39.7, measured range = 39.7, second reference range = 45.7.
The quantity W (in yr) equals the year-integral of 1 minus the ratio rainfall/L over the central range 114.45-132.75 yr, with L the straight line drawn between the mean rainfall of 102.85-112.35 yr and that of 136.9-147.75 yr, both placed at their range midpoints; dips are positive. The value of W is 0.4 yr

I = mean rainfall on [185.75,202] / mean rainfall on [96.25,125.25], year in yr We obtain 1.36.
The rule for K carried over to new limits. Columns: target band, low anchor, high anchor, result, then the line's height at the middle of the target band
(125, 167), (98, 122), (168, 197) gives -0.05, 37.4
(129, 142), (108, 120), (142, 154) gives -0.06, 36.9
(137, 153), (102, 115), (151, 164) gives -0.07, 37.2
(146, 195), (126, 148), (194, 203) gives 0.05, 43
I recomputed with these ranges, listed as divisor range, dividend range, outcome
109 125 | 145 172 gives 1.17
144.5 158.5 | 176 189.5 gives 1.10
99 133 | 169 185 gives 1.26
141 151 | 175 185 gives 1.09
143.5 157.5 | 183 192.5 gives 1.10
